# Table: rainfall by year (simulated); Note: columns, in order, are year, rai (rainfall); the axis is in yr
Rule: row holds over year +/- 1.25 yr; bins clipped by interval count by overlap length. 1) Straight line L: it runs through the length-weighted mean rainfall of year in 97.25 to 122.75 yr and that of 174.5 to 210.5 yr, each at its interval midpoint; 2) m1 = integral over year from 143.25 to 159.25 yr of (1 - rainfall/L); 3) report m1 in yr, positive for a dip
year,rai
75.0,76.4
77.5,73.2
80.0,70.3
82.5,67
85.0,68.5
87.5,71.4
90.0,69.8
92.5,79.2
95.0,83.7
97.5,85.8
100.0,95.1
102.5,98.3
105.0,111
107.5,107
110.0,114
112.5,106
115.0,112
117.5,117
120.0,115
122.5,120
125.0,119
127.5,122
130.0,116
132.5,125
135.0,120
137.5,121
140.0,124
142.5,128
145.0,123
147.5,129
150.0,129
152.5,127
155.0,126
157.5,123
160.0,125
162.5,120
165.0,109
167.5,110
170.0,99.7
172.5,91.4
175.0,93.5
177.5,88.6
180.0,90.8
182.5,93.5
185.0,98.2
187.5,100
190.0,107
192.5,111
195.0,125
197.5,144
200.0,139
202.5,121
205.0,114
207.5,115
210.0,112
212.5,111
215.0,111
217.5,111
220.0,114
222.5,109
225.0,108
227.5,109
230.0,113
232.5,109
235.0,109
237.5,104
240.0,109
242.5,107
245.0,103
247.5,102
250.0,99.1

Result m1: -2.5 yr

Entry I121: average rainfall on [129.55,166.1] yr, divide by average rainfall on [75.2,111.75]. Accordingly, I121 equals 1.44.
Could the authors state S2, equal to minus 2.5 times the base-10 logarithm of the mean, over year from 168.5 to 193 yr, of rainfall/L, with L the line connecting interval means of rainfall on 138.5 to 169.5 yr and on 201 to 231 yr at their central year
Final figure 0.21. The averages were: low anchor 122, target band 97.1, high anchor 113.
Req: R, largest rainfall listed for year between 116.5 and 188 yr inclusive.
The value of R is 129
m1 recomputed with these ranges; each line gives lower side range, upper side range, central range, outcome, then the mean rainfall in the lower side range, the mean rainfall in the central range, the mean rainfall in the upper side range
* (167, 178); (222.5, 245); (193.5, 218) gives -4.26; 96.3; 120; 108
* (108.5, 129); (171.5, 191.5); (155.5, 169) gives -2.09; 116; 118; 95.6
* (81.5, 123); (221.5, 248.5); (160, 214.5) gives -3.46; 95.1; 110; 107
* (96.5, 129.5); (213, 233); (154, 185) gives 1.34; 110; 105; 111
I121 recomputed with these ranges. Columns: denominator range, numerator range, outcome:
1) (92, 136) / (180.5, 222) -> 1.05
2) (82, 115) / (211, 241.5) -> 1.21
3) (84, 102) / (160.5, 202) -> 1.35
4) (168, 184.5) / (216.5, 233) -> 1.18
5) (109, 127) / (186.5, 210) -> 1.04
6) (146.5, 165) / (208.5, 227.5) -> 0.89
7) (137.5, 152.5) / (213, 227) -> 0.88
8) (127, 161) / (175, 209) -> 0.89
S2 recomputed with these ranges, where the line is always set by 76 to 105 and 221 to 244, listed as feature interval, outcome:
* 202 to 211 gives -0.118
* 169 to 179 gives 0.041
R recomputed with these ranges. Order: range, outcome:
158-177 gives 125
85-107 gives 111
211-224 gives 114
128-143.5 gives 128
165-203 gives 144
